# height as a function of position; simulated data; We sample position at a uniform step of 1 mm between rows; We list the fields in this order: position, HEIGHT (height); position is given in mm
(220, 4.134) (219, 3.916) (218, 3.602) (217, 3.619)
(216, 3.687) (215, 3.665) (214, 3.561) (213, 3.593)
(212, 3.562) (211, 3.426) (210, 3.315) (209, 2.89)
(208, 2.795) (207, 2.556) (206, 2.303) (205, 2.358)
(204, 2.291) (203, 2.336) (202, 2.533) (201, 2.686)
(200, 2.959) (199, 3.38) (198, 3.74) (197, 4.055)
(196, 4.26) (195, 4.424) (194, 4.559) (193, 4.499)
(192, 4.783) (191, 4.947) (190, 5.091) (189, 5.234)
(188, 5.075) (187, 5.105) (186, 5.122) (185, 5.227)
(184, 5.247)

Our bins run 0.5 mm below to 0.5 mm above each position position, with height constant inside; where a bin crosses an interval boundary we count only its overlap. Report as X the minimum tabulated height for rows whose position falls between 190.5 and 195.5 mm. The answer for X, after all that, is 4.424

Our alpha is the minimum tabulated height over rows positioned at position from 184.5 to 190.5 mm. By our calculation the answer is 5.075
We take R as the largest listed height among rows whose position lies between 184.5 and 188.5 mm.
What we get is 5.227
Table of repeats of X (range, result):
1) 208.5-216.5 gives 2.89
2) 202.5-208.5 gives 2.291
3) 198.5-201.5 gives 2.686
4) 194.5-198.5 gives 3.74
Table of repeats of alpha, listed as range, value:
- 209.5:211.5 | 3.315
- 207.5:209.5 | 2.795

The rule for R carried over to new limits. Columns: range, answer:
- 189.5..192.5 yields 5.091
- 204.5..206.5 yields 2.358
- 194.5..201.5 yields 4.424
